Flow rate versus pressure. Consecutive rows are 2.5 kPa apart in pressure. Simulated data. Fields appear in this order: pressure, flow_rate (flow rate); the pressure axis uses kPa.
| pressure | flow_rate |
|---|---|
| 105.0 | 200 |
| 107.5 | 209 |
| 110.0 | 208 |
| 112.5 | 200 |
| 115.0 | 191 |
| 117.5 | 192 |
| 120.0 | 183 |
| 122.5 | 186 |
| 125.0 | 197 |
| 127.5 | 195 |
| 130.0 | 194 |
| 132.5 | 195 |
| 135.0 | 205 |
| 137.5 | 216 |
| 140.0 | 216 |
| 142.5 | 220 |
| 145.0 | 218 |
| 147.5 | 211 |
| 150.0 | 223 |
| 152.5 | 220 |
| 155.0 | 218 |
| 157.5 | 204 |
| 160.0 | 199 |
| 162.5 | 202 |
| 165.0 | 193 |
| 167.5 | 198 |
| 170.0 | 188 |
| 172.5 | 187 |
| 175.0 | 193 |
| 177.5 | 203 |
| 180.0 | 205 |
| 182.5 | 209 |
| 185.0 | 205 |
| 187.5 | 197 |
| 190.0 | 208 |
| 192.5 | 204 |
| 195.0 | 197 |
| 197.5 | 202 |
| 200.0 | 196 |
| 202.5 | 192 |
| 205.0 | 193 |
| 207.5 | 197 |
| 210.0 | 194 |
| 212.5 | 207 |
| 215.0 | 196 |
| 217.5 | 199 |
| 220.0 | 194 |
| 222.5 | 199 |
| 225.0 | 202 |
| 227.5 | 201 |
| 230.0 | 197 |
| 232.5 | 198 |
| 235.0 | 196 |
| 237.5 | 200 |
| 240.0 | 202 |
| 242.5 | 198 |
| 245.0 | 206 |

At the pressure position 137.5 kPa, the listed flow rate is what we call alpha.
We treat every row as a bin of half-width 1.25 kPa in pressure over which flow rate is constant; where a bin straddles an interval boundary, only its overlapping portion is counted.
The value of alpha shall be 216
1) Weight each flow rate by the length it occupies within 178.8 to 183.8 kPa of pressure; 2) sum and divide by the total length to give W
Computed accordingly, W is 207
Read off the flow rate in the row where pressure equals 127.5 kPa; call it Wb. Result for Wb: 195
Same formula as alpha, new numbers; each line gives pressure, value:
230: 197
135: 205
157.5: 204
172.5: 187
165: 193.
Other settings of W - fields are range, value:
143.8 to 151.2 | 217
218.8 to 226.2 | 198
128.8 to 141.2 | 205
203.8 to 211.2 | 195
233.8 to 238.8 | 198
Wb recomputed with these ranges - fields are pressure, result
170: 188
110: 208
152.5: 220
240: 202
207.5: 197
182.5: 209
